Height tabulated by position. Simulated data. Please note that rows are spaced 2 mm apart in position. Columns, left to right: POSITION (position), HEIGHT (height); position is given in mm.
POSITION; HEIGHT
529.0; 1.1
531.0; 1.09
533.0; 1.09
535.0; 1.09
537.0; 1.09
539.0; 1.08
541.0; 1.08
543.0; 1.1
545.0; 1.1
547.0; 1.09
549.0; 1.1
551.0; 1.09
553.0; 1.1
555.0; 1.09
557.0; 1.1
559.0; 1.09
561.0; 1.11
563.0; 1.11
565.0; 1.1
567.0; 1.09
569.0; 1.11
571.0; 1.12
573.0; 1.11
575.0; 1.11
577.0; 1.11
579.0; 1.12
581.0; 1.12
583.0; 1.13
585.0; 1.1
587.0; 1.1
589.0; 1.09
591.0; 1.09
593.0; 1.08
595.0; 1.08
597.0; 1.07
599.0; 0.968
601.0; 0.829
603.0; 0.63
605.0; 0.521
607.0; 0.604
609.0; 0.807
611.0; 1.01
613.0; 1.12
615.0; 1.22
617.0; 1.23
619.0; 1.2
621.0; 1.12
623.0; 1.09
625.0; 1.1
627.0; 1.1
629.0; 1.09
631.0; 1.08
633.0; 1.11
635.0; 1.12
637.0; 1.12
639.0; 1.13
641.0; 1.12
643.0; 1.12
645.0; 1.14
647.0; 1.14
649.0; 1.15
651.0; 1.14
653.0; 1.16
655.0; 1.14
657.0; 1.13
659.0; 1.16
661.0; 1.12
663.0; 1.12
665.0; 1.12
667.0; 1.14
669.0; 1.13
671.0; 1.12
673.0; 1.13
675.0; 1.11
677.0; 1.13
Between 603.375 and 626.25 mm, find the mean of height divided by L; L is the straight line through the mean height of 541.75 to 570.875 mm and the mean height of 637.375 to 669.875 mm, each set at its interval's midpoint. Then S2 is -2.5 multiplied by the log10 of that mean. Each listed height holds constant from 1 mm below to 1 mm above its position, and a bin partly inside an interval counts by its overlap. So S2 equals 0.13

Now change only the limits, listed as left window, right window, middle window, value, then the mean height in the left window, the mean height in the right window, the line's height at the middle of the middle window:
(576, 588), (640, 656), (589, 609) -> 0.26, 1.11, 1.14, 1.12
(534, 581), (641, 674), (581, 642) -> 0.08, 1.1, 1.13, 1.12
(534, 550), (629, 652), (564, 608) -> 0.09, 1.09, 1.12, 1.11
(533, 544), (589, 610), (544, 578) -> -0.09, 1.09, 0.878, 1.01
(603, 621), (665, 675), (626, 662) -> -0.08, 0.954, 1.13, 1.05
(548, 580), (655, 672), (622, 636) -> 0.02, 1.1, 1.13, 1.12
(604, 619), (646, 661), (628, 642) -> -0.05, 0.948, 1.14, 1.06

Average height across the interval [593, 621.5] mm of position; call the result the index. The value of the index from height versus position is 0.959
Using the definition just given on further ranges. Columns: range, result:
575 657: 1.06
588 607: 0.912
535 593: 1.1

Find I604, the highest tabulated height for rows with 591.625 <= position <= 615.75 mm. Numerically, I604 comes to 1.22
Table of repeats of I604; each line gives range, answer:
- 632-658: 1.16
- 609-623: 1.23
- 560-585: 1.13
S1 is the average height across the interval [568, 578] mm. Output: 1.11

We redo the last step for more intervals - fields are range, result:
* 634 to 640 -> 1.12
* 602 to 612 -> 0.714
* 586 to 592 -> 1.09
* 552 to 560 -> 1.1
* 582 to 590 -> 1.1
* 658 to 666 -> 1.13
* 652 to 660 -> 1.15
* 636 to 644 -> 1.12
